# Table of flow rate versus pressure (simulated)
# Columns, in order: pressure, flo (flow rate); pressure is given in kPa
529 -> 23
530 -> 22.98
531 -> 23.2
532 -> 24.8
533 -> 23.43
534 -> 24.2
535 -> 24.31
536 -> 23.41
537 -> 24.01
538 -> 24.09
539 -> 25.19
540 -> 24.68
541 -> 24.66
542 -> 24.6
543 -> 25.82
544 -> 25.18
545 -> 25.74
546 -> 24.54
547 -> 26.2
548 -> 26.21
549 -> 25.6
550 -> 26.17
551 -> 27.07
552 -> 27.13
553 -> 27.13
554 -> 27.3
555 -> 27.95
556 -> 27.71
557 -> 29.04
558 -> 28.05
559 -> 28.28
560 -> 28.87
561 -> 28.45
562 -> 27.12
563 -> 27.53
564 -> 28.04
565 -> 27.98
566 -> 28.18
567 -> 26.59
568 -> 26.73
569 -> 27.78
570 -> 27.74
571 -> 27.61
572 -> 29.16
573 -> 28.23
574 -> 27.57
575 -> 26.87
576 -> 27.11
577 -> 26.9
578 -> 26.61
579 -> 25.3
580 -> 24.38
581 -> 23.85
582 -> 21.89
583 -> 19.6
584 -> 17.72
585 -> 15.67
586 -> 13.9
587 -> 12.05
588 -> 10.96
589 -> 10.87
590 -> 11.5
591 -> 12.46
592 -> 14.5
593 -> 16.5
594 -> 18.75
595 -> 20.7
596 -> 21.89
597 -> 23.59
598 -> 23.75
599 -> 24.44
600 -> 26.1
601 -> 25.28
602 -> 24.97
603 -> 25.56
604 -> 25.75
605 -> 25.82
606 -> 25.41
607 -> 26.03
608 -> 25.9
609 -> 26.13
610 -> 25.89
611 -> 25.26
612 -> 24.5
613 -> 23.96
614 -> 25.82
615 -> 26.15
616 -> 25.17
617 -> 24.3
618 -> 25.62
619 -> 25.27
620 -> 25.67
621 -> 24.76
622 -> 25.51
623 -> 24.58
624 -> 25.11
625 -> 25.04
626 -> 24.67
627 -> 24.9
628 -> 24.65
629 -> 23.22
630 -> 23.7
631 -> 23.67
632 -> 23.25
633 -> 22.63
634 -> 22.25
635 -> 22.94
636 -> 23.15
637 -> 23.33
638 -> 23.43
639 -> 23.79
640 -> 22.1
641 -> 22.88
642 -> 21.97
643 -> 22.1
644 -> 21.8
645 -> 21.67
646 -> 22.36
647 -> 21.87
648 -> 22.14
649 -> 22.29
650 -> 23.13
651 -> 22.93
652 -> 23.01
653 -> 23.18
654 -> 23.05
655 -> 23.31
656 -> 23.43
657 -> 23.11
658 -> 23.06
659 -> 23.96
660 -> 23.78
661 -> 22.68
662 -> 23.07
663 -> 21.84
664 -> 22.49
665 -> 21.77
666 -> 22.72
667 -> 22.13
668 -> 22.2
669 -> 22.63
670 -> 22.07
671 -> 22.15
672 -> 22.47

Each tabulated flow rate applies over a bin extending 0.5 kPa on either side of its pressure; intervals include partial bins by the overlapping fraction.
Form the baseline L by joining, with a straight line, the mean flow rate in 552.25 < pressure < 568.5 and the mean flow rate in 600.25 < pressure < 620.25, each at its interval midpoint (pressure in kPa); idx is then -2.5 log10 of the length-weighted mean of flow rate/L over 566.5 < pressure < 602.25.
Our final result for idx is 0.21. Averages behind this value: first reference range 27.8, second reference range 25.4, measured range 21.9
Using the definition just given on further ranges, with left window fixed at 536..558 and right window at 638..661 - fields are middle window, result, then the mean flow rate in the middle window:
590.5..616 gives 0.035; 23.4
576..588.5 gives 0.228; 20.2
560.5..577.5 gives -0.095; 27.6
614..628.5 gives -0.065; 25.1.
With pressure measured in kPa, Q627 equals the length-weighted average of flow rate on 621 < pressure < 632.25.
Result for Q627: 24.4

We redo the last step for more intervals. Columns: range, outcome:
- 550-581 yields 27.4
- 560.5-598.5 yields 22.5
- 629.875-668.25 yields 22.8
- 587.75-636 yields 23.1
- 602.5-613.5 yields 25.5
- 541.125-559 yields 26.6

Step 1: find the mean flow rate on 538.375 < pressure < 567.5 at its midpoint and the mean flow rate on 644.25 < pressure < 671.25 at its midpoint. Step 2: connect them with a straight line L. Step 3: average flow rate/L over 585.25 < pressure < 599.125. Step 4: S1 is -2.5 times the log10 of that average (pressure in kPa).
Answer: 0.45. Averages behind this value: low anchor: 26.8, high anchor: 22.7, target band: 16.6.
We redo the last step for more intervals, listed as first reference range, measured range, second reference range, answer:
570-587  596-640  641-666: -0.07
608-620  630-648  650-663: 0.06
